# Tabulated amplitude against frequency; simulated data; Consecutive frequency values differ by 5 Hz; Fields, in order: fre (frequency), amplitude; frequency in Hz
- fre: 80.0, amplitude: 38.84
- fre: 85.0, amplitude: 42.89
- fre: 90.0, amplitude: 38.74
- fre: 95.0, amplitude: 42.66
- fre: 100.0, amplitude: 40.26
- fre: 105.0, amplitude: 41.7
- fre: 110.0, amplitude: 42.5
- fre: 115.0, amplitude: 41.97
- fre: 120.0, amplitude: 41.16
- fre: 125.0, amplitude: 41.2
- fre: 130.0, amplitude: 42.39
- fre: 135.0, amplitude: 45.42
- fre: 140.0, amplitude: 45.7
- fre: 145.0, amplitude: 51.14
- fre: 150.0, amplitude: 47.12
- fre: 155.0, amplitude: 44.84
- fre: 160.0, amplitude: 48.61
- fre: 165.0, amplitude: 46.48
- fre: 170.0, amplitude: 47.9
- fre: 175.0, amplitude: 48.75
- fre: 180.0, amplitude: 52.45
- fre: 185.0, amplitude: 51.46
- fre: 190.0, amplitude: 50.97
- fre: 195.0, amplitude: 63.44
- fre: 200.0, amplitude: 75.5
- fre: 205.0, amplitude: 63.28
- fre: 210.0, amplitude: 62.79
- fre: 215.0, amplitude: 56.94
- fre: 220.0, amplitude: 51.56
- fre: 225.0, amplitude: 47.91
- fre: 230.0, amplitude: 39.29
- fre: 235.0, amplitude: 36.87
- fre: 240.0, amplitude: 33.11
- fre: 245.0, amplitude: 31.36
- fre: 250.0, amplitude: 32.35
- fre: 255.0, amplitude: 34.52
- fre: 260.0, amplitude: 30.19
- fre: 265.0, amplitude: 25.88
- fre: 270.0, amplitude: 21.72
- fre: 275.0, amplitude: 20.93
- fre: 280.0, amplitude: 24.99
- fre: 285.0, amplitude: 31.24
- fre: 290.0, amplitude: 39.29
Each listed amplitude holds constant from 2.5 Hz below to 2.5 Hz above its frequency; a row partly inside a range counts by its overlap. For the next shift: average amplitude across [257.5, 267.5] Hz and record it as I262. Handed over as 28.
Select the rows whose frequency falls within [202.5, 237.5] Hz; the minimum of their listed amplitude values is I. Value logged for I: 36.87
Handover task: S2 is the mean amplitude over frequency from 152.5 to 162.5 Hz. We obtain 46.7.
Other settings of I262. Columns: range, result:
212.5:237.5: 46.5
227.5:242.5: 36.4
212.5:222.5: 54.2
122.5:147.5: 45.2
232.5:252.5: 33.4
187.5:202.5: 63.3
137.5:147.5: 48.4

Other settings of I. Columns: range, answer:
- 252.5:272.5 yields 21.72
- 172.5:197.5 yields 48.75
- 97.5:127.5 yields 40.26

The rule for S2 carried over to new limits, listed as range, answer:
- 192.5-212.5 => 66.3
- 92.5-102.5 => 41.5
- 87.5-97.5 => 40.7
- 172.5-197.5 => 53.4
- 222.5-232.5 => 43.6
